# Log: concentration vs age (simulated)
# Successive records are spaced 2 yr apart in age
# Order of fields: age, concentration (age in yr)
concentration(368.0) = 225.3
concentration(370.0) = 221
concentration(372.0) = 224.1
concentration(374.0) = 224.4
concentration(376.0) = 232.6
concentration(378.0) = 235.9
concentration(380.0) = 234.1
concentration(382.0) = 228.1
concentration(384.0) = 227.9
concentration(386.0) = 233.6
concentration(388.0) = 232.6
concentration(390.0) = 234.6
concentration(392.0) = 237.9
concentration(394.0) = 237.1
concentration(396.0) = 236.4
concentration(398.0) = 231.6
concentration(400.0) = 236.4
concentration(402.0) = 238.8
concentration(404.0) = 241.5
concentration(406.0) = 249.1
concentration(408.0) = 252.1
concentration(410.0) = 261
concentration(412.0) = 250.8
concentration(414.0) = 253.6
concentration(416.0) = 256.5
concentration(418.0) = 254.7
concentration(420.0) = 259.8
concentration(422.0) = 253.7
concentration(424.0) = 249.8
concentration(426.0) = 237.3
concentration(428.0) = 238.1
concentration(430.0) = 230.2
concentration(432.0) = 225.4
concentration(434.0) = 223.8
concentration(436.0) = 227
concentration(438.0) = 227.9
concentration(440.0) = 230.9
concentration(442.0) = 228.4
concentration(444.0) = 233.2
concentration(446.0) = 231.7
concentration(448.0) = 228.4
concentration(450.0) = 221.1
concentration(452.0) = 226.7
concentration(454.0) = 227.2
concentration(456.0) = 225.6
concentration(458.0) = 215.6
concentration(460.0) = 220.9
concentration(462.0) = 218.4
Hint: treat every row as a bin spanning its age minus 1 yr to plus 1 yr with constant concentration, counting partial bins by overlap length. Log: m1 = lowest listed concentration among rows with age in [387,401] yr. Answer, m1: 231.6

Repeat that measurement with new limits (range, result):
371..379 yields 224.1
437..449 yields 227.9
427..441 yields 223.8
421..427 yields 237.3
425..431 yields 230.2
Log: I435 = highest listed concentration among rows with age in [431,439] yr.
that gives 227.9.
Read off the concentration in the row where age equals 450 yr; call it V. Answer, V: 221.1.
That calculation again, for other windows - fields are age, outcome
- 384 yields 227.9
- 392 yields 237.9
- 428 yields 238.1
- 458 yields 215.6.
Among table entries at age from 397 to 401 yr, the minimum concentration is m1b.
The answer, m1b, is 231.6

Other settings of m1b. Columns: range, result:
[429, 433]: 225.4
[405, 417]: 249.1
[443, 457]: 221.1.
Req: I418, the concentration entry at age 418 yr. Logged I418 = 254.7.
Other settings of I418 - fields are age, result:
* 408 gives 252.1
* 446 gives 231.7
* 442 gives 228.4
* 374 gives 224.4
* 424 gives 249.8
